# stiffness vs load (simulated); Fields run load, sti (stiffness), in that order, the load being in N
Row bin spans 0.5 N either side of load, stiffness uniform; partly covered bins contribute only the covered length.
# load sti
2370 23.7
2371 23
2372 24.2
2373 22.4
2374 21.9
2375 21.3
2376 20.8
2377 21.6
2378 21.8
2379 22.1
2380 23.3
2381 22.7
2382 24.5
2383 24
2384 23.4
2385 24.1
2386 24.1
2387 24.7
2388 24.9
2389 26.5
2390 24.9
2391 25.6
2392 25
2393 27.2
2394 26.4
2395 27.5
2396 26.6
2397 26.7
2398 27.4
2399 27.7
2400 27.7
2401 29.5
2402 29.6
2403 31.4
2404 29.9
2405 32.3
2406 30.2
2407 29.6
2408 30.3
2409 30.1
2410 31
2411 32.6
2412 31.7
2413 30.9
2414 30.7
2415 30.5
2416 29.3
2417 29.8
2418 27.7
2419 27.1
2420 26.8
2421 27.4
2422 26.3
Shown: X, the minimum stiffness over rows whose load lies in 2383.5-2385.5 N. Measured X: 23.4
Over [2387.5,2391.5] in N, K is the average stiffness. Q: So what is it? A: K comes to 25.5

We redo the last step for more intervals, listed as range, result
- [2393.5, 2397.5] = 26.8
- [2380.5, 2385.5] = 23.7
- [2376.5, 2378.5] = 21.7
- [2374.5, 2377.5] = 21.2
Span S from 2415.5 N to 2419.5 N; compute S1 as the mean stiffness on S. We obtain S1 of 28.5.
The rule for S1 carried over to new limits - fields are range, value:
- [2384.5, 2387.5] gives 24.3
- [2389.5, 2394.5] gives 25.8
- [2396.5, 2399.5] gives 27.3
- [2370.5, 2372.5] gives 23.6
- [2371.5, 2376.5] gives 22.1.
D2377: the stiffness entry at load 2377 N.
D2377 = 21.6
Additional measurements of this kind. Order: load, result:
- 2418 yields 27.7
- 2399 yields 27.7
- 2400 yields 27.7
